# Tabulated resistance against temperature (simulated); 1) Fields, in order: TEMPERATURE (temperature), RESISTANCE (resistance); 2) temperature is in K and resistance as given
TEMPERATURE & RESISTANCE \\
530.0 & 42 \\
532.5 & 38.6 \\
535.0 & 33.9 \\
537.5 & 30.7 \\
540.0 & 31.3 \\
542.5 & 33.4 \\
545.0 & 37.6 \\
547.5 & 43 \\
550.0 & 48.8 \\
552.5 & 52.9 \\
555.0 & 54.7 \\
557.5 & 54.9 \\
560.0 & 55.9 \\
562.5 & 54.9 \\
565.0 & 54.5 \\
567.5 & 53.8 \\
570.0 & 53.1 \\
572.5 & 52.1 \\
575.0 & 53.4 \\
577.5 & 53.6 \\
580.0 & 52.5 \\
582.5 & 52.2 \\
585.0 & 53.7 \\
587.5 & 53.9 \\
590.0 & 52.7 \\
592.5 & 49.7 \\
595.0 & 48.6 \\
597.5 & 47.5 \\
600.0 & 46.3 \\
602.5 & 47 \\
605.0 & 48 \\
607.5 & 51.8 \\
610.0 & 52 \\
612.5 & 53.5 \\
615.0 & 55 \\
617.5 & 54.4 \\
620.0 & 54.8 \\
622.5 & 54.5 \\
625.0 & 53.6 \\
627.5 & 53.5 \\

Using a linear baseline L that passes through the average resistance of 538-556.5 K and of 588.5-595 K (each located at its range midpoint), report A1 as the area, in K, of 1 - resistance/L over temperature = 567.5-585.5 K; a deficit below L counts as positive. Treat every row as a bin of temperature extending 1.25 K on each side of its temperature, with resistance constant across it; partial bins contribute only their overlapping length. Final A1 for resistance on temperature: -1.9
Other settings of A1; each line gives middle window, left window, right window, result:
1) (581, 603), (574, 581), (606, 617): 1.17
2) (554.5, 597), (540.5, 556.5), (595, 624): -5.00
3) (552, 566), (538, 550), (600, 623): -4.91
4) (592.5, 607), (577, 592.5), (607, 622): 1.46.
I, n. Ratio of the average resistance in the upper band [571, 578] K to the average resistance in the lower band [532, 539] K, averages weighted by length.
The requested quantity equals 1.6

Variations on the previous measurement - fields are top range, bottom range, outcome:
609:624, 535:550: 1.49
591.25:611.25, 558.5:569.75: 0.89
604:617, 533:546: 1.56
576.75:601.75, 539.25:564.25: 1.08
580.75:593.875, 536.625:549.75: 1.44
